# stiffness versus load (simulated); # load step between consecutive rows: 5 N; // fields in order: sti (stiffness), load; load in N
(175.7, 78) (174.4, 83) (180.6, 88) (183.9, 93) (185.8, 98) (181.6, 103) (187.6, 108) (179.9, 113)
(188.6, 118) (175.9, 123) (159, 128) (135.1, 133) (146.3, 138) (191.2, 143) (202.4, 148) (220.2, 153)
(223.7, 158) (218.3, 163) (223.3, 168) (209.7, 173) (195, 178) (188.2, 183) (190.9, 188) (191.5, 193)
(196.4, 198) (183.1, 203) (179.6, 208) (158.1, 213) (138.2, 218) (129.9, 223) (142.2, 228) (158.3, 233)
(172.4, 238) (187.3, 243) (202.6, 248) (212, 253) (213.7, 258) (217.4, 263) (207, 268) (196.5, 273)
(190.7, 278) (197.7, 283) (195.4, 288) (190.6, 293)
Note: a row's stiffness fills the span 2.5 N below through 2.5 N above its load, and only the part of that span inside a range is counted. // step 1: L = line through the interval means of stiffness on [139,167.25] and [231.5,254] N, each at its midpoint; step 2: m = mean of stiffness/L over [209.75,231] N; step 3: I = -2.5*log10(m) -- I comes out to 0.31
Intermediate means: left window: 208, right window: 186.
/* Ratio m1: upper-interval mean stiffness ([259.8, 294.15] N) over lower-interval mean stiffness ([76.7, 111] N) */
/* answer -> 1.10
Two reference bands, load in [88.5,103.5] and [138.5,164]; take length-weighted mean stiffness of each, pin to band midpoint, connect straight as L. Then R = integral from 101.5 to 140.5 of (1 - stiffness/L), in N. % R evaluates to 4.9 N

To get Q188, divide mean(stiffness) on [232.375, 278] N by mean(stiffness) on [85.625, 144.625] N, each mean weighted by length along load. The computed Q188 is 1.13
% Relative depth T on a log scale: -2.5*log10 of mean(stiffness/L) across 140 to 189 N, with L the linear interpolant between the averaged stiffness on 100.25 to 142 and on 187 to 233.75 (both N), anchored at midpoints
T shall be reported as -0.220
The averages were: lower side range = 170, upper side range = 166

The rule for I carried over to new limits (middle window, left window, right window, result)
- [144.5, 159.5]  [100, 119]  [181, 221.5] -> -0.18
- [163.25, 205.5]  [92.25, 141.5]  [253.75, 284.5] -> -0.07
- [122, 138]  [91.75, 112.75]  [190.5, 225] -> 0.18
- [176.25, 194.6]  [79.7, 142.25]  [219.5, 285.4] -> -0.06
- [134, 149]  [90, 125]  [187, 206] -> 0.08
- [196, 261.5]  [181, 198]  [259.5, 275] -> 0.14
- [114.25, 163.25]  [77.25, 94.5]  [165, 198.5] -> 0.04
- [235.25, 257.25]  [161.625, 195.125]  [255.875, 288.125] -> 0.04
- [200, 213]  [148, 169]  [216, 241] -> -0.04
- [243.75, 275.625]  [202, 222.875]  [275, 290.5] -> -0.13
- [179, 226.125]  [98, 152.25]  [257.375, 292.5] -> 0.10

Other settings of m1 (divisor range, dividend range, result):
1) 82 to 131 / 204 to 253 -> 0.93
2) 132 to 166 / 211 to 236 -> 0.75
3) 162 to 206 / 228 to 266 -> 0.96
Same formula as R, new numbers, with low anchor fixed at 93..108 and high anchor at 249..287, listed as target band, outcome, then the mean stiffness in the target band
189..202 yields 0.2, 192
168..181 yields -0.8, 206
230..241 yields 1.9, 165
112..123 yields 0.2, 183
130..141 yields 2.6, 144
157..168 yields -1.7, 221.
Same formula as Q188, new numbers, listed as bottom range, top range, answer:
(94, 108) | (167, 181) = 1.12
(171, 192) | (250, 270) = 1.09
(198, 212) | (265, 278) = 1.10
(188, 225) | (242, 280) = 1.20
